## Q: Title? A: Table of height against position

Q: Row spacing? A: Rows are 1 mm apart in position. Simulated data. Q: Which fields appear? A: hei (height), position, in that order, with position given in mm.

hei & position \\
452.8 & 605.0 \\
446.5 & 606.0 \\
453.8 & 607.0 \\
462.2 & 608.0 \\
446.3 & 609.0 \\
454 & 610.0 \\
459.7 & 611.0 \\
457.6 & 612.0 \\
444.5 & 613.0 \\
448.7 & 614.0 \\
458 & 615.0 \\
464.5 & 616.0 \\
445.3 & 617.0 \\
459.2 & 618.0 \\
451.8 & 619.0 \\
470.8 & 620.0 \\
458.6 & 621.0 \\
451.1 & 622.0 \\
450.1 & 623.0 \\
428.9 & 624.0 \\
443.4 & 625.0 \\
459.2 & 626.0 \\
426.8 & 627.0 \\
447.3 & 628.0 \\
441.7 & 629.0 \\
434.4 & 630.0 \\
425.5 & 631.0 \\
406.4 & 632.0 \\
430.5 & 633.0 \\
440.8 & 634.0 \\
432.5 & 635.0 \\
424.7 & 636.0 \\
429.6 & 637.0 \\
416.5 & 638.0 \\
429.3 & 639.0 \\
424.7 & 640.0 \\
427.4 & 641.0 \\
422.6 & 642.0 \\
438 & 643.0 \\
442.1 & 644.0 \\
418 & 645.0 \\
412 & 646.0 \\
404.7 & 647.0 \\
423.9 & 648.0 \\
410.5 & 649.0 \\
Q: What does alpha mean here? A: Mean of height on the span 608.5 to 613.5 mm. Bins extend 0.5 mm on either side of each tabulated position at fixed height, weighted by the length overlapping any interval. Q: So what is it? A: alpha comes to 452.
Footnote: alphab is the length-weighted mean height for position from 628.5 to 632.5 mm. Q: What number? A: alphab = 427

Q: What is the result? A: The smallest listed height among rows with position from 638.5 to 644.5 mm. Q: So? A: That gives 422.6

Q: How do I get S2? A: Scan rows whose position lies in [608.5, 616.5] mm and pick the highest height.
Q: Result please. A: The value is 464.5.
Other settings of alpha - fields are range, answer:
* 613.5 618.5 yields 455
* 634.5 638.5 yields 426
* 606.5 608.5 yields 458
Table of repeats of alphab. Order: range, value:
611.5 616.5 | 455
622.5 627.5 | 442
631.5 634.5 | 426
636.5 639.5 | 425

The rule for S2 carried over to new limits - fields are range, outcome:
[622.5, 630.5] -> 459.2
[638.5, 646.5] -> 442.1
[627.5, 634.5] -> 447.3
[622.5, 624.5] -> 450.1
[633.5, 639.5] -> 440.8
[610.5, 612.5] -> 459.7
